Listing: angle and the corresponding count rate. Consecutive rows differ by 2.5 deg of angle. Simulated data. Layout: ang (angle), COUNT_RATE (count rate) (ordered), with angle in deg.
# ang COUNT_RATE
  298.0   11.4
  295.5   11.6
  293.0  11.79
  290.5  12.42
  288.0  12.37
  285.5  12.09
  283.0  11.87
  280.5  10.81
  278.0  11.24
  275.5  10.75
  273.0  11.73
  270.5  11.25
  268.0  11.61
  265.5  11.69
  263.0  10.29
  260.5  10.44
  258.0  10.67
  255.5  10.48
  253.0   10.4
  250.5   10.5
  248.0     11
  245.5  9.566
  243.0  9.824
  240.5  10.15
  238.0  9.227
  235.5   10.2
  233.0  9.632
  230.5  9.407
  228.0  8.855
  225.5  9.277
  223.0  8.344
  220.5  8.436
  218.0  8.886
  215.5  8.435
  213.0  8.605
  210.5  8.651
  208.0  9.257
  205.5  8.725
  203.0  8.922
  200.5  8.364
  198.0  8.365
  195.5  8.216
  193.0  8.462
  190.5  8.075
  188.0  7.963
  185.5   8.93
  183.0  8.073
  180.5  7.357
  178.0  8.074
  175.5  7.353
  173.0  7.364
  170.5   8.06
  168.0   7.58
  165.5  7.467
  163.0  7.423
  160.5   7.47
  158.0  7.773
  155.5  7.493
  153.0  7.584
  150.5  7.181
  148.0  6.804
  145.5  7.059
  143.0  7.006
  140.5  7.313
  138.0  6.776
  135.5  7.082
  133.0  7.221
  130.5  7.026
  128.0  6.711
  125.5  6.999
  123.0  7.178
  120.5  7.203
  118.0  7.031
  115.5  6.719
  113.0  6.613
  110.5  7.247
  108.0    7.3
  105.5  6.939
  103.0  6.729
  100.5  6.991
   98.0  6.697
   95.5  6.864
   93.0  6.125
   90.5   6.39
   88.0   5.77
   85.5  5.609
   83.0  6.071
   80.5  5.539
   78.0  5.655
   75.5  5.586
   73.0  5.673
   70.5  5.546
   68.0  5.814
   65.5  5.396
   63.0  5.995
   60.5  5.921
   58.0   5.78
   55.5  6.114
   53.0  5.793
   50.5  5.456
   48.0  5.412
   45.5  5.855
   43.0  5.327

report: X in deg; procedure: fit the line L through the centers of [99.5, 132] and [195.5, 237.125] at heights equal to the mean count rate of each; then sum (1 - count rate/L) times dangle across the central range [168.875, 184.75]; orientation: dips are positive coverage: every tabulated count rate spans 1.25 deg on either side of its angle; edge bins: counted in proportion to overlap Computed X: 0.75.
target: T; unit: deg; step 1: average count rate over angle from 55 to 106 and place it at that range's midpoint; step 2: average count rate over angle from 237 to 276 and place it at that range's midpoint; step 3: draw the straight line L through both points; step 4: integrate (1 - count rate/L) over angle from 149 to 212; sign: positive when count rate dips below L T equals 4.61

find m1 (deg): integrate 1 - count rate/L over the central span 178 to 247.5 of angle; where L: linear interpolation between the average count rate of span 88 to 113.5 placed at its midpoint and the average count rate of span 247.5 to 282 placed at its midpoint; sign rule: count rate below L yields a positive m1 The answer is 5.6 deg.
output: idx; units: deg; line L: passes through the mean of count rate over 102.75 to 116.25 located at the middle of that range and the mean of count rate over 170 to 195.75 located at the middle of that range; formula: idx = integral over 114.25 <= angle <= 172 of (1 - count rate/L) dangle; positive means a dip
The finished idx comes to 1.5 deg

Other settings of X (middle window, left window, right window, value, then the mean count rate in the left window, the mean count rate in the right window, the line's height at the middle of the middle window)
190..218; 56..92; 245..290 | 2.3 deg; 5.78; 11.1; 9.35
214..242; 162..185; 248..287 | 1.4 deg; 7.68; 11.1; 9.64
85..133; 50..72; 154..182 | -1.4 deg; 5.77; 7.59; 6.58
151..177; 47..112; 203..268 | 1.5 deg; 6.1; 9.66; 8.03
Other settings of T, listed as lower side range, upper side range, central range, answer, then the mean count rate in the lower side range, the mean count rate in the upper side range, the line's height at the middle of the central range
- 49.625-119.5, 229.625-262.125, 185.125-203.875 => 1.0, 6.2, 10.1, 8.87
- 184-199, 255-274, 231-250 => 0.4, 8.33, 11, 10.1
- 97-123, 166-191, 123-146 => 0.8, 6.96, 7.86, 7.28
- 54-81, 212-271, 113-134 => 0.2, 5.73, 9.87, 7.07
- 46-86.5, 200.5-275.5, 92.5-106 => -0.5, 5.71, 9.8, 6.5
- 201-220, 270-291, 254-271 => 0.0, 8.75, 11.6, 10.9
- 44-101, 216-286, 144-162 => 1.2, 5.9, 10.3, 7.87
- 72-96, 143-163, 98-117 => -1.6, 5.9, 7.32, 6.39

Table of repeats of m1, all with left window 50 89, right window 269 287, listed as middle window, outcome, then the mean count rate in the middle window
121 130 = 0.34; 6.99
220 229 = 1.09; 8.75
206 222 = 1.58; 8.71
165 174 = 0.87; 7.64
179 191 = 1.08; 8.08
